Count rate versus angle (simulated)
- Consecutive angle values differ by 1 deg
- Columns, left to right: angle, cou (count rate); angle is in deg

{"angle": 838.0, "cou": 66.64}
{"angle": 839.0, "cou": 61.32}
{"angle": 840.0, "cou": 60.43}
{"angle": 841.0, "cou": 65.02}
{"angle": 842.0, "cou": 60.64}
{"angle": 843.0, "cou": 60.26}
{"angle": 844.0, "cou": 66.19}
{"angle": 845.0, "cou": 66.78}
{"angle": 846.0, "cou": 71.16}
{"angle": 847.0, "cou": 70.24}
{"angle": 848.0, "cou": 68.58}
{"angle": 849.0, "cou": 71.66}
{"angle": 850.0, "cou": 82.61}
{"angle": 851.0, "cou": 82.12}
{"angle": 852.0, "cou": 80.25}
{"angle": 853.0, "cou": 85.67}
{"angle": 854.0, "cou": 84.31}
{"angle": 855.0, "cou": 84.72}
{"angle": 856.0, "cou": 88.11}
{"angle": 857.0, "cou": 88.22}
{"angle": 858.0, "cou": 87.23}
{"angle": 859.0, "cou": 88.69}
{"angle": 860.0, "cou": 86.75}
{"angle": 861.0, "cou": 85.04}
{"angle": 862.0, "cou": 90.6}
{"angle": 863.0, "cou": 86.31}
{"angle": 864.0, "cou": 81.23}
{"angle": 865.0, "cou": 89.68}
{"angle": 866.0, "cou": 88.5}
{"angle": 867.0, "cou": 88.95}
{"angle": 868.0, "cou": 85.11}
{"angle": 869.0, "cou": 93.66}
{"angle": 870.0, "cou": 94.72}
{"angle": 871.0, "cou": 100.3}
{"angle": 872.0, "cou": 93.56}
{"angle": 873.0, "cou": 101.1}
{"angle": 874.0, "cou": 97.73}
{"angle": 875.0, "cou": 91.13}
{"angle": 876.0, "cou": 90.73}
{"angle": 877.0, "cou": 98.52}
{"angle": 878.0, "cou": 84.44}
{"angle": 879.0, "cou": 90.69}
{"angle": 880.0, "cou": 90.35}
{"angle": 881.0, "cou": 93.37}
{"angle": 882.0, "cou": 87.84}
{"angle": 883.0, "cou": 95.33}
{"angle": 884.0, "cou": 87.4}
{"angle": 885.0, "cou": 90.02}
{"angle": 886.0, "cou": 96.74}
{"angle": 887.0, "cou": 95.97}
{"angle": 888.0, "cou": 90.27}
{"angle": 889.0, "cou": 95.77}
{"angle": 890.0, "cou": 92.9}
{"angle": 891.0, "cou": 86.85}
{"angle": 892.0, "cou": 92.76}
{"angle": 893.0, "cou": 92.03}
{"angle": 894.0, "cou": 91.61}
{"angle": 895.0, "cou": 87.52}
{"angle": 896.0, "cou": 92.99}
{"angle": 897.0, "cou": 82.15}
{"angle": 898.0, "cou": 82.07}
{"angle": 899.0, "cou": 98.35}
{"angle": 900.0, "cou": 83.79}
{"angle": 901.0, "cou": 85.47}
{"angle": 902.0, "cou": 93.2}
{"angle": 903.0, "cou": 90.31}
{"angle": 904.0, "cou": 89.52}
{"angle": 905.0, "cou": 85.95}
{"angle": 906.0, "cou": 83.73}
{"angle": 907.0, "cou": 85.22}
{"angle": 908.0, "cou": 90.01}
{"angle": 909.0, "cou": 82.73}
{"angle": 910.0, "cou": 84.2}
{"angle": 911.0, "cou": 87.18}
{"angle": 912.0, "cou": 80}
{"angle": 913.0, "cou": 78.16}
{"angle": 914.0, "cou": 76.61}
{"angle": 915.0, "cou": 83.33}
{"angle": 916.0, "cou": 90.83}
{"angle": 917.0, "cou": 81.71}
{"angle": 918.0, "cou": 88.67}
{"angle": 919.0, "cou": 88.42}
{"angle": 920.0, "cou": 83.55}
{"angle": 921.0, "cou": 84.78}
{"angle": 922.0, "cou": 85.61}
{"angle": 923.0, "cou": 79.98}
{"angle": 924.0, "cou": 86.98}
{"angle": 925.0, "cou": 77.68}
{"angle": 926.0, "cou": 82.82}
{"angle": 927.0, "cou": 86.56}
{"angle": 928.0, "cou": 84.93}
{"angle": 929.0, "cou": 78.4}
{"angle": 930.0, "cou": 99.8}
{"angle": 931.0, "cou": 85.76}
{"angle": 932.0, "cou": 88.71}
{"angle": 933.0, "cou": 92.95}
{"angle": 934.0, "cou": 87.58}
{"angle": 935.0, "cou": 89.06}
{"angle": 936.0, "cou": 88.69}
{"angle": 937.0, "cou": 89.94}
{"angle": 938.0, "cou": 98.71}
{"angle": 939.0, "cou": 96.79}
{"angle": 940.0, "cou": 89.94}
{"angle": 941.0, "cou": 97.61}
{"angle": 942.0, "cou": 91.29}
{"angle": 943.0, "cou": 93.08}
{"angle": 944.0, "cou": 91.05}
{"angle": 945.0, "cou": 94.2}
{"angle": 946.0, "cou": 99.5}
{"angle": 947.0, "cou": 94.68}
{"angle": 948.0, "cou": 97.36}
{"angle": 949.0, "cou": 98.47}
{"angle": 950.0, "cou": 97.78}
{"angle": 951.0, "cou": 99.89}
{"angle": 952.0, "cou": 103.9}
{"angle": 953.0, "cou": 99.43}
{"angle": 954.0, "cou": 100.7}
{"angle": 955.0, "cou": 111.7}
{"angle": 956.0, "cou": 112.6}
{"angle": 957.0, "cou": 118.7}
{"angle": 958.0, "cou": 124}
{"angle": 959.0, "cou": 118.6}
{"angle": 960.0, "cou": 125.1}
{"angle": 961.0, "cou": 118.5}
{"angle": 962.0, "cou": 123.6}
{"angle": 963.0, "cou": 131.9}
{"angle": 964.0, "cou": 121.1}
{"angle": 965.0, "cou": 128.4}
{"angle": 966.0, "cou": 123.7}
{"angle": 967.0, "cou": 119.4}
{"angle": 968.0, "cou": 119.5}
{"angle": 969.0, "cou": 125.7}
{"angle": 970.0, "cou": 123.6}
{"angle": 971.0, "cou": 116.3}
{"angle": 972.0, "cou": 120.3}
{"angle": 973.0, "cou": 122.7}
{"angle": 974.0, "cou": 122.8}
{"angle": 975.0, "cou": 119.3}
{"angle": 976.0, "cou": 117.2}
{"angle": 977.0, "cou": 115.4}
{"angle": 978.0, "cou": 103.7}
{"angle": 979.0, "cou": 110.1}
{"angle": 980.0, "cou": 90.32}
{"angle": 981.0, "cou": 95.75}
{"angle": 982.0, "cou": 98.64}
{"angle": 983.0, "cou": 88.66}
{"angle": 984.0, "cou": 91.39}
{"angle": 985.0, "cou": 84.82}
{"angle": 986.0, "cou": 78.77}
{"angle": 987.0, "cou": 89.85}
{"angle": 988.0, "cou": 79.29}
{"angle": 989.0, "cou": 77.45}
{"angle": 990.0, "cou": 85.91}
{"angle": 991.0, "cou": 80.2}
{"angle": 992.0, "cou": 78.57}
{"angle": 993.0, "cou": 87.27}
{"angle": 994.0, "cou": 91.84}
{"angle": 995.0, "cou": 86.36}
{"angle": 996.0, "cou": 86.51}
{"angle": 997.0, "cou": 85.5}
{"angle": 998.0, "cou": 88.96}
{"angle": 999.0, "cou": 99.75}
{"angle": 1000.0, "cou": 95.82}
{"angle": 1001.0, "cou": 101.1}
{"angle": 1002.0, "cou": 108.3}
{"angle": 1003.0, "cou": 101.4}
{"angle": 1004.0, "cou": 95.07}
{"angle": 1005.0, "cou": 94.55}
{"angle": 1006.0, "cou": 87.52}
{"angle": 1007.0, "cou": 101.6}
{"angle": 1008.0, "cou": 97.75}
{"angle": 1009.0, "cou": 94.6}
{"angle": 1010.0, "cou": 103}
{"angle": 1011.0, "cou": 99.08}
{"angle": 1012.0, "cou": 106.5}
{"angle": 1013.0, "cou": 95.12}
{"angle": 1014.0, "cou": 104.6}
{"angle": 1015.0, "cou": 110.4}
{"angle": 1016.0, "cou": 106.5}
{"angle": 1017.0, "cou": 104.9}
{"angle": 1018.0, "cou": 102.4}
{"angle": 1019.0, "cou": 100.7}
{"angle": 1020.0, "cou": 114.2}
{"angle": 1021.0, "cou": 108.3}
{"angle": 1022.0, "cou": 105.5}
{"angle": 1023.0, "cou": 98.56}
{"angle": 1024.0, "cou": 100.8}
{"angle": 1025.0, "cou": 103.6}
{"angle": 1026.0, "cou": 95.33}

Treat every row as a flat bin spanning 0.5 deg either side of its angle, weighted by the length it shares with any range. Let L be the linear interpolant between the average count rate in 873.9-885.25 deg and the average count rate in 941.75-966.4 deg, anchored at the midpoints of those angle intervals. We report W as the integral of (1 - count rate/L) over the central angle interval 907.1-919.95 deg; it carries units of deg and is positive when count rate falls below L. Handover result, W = 1.9 deg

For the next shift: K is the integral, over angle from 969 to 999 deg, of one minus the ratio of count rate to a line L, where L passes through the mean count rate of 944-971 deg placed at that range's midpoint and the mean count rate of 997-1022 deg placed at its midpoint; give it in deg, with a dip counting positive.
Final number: 2.5 deg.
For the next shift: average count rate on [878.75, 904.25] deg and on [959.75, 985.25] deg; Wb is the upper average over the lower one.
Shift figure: 1.26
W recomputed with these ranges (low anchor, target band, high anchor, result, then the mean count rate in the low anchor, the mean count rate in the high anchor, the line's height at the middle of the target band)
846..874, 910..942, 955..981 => 5.7 deg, 86.2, 118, 106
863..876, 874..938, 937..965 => 6.4 deg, 91.9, 106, 98.1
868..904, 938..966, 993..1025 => -3.2 deg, 91.6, 99.1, 95.7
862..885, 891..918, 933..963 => 2.6 deg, 91.3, 102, 95.8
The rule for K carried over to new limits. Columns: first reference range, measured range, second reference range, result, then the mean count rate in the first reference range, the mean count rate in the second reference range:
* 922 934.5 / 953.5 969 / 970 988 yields -3.6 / 86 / 104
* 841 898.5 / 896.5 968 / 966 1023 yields -1.2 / 86.3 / 101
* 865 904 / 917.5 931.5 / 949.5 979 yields 2.5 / 91.4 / 117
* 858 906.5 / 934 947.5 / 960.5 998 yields 0.7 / 90.4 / 104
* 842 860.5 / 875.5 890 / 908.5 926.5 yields -2.0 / 78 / 83.5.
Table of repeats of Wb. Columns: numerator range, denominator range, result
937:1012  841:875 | 1.23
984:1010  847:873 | 1.05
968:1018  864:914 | 1.11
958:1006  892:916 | 1.20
